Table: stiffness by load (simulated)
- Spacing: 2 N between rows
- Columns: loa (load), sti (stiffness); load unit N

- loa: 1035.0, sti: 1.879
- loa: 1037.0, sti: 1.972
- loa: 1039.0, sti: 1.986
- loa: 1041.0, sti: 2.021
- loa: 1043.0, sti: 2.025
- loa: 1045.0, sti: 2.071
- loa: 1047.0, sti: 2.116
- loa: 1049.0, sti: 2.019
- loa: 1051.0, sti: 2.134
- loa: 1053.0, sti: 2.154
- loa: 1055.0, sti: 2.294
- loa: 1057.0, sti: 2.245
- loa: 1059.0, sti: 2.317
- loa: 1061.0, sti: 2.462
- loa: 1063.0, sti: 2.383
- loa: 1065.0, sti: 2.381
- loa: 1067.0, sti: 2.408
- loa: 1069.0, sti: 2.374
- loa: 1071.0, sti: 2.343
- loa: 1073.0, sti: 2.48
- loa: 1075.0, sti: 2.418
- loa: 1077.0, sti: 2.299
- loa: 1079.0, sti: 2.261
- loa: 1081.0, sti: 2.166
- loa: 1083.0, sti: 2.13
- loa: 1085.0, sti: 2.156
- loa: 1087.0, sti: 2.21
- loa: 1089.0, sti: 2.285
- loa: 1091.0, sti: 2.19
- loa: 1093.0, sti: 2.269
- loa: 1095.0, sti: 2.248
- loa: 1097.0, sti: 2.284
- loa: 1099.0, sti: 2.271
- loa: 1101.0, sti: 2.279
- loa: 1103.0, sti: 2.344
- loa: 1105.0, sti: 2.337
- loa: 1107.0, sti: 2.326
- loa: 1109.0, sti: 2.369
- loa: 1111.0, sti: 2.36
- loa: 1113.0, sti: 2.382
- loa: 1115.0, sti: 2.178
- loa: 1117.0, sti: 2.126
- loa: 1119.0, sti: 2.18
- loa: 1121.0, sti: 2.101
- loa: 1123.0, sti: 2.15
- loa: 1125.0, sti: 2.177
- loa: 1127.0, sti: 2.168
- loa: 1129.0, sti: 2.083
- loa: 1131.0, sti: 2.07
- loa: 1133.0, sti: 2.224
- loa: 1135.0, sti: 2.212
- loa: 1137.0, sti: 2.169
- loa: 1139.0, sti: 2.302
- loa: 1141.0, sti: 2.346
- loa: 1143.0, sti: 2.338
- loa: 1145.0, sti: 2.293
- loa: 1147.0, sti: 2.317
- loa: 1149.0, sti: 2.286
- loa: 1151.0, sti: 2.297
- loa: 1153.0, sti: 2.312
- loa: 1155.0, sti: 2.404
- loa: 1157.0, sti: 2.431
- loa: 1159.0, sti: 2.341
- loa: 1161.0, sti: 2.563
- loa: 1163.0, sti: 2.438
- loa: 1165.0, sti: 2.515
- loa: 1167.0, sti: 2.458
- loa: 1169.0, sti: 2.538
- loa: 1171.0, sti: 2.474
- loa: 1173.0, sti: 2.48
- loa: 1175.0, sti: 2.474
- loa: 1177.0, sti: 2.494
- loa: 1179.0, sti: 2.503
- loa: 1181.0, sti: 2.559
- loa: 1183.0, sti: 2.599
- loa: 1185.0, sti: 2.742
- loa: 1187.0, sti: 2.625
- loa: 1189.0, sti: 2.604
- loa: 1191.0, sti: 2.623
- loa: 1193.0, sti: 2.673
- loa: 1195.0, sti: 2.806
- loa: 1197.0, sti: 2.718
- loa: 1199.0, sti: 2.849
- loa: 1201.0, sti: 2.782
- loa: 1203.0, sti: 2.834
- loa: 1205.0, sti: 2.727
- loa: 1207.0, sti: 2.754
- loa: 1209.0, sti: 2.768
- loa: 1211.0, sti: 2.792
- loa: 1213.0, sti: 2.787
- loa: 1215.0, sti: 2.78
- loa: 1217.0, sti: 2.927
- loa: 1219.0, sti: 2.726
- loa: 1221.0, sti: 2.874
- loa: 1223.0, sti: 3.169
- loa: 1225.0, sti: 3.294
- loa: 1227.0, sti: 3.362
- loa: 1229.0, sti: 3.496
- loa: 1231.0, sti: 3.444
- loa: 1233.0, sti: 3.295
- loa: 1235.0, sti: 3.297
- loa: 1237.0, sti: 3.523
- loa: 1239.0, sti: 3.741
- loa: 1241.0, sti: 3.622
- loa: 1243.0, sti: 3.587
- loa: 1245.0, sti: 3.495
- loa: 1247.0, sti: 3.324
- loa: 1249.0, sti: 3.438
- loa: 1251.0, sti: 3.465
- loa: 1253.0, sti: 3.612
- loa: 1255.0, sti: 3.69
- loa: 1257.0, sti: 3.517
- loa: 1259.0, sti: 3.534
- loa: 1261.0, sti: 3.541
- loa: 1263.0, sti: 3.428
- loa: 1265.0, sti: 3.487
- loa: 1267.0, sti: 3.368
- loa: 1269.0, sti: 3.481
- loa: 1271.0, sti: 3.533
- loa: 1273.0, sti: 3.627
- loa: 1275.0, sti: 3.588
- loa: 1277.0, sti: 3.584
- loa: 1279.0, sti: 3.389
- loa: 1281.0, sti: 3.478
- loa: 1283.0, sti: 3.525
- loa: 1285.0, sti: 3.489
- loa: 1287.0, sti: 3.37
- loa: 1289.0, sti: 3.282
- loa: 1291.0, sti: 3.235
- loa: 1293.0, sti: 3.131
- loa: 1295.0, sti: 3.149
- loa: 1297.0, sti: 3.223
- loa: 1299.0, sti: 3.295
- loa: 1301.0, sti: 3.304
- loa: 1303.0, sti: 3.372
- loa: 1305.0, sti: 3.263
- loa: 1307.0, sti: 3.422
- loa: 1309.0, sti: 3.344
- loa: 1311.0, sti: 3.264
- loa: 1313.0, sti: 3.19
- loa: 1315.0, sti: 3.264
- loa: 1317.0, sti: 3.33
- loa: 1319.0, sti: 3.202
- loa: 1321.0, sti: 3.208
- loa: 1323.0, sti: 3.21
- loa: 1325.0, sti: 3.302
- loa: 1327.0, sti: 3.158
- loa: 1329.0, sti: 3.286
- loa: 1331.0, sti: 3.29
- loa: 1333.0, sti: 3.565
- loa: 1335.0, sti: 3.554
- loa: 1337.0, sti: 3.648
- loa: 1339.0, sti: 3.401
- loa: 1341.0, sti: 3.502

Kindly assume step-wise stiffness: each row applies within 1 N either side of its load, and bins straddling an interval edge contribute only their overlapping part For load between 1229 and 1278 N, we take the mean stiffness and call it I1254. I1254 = 3.51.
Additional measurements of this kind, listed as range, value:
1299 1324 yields 3.28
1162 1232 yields 2.76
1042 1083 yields 2.26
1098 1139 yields 2.23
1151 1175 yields 2.44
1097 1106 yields 2.31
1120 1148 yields 2.21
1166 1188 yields 2.54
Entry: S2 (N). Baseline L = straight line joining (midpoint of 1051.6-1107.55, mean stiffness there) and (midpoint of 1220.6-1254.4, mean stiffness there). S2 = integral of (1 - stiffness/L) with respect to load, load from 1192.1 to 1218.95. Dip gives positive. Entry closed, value 3.5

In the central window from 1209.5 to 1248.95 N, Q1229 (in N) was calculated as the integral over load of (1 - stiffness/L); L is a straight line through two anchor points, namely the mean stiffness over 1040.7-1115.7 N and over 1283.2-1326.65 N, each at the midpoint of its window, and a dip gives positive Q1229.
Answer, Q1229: -3.9 N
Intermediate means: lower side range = 2.27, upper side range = 3.28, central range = 3.24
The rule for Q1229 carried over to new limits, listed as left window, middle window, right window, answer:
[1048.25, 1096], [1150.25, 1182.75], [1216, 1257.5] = 5.0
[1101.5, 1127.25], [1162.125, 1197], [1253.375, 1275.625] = 2.9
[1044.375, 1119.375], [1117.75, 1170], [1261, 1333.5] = 5.8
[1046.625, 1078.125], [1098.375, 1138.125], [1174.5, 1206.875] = 3.8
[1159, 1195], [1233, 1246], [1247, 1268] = -0.9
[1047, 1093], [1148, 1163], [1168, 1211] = 1.0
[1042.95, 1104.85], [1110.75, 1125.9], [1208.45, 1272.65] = 2.1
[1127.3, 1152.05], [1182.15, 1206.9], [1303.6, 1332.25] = -1.5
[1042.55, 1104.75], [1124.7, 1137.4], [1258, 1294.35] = 2.2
